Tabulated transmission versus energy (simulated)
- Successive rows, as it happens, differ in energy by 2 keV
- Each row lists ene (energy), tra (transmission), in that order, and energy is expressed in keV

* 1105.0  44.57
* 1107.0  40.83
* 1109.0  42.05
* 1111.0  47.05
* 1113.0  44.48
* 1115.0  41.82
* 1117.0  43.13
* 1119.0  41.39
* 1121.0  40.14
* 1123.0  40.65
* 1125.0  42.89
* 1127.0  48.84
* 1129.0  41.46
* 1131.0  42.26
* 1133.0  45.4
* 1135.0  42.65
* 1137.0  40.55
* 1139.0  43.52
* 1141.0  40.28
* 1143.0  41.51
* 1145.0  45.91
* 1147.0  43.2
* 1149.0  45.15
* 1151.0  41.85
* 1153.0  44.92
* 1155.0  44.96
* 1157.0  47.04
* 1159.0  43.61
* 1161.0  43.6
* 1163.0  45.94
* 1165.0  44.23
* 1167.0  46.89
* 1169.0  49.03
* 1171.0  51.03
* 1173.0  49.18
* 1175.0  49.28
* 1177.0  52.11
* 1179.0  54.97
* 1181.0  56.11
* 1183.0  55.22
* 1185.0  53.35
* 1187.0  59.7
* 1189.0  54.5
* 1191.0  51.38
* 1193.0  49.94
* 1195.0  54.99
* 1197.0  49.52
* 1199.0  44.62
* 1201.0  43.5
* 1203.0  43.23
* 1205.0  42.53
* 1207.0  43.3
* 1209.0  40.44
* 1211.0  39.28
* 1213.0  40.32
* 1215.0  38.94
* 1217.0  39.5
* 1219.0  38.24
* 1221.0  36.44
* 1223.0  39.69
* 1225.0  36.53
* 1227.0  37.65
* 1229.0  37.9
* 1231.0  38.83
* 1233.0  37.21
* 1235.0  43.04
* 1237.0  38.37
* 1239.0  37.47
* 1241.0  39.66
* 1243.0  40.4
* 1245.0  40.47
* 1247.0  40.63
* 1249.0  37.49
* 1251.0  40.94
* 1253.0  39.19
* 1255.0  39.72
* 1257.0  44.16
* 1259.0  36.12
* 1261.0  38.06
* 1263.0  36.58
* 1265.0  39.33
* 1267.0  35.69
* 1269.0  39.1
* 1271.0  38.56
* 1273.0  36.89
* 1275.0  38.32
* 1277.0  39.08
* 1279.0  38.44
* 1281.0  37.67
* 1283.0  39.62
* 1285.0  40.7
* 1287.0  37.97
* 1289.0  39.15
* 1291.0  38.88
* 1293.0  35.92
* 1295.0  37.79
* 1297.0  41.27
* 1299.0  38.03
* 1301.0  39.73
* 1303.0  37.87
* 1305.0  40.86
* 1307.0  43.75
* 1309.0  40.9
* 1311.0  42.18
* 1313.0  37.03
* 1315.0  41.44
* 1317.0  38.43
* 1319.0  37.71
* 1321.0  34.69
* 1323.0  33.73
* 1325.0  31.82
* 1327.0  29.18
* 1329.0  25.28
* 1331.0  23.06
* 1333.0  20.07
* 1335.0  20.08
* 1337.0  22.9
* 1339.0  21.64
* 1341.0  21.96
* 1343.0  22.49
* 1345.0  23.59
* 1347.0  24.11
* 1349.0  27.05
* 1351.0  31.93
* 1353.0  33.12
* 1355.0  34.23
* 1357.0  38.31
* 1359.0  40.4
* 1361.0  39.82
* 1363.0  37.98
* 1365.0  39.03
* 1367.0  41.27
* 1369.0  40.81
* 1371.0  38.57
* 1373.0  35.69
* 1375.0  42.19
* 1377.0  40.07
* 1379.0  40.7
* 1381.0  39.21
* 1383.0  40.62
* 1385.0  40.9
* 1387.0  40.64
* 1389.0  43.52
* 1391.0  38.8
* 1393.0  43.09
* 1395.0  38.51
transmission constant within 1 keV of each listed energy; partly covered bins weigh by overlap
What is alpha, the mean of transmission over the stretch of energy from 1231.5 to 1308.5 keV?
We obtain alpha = 39.1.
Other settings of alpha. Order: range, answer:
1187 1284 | 40.9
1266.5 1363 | 34.5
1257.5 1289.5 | 38.3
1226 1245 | 39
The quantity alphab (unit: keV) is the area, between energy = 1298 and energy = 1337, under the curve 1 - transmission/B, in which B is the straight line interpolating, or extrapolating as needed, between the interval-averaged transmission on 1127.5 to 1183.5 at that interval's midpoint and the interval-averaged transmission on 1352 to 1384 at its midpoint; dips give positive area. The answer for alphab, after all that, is 6.2 keV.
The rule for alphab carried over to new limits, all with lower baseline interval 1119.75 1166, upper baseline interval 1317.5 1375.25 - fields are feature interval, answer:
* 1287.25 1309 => -3.24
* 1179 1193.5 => -4.82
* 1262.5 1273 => -0.51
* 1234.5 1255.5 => -1.27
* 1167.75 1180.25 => -2.80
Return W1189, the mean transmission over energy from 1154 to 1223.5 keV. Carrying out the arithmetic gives 46.8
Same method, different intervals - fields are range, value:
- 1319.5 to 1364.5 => 29.2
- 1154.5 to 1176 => 46.8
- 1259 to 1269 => 37.5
